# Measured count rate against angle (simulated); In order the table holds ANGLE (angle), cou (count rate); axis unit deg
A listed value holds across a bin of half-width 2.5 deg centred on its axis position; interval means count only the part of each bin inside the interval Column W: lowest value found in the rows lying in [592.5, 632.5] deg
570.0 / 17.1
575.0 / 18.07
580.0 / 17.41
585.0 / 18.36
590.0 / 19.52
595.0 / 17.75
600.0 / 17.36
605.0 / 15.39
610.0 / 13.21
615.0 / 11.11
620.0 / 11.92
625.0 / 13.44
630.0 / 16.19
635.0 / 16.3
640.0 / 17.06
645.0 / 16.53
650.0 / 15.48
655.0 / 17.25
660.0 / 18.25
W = 11.11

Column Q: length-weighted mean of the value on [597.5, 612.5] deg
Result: 15.3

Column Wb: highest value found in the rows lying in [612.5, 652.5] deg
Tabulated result 17.06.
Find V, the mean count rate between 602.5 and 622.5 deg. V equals 12.9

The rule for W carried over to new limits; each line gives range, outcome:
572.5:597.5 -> 17.41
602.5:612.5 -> 13.21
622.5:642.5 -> 13.44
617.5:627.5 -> 11.92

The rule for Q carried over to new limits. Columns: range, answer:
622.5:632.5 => 14.8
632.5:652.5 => 16.3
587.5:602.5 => 18.2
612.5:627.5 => 12.2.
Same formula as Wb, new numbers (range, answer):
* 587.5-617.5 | 19.52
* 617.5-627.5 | 13.44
